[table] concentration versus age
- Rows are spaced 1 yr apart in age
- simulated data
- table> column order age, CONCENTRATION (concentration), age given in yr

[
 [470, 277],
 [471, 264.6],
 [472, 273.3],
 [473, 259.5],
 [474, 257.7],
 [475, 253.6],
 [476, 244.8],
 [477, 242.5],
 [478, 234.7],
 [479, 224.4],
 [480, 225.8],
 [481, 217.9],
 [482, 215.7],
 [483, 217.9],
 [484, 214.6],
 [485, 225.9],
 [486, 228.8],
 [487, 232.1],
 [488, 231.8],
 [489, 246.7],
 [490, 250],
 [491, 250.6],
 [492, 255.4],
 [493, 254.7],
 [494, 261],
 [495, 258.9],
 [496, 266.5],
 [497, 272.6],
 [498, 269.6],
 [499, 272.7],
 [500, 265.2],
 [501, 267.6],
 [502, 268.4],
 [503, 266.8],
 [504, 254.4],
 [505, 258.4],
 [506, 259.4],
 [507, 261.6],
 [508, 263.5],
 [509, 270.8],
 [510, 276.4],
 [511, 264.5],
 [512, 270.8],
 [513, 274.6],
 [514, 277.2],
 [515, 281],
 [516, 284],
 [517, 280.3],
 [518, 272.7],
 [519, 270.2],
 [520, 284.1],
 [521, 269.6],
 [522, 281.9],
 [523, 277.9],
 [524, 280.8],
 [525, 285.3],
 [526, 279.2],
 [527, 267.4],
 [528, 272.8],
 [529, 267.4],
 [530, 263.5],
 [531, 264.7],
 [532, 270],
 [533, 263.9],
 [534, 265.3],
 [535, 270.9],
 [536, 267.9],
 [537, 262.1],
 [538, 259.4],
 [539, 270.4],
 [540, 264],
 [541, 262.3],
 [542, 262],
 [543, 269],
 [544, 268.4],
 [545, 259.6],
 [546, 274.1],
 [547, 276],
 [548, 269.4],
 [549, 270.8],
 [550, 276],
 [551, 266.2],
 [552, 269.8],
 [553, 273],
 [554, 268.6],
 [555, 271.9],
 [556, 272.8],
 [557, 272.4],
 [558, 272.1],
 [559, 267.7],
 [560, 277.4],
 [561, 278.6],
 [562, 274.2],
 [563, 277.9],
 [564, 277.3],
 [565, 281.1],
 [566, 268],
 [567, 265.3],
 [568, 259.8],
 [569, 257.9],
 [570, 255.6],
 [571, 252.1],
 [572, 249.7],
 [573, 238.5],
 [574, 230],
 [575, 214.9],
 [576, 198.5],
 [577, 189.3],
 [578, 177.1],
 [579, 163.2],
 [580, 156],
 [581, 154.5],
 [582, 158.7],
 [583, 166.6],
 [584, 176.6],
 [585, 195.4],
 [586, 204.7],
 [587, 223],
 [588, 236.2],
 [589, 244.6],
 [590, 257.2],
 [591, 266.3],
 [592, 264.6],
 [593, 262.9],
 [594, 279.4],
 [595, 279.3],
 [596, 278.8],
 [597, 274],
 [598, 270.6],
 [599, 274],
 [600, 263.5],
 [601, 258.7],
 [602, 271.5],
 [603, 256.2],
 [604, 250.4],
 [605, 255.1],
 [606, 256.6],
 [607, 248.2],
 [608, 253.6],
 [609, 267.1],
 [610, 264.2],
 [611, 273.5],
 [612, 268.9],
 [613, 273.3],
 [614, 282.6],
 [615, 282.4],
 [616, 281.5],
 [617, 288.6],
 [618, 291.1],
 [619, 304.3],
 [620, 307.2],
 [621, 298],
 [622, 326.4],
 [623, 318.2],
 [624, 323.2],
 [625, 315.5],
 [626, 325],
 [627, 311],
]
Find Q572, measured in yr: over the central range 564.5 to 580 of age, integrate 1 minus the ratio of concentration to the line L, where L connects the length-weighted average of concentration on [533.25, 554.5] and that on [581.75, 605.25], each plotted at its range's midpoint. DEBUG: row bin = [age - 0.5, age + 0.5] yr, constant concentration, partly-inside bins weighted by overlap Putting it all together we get 1.5 yr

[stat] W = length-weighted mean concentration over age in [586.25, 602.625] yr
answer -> 262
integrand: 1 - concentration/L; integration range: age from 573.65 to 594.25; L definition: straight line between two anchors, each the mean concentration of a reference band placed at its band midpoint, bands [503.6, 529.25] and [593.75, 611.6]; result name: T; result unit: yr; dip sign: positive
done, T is 4.4 yr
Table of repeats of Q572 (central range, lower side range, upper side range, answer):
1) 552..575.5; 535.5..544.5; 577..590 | -4.1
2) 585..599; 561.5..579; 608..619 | 0.3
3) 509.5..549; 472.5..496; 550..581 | -4.3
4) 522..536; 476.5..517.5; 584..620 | -0.8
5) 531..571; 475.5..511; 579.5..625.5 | -2.2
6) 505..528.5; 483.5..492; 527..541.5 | -1.8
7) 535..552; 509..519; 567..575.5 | -0.5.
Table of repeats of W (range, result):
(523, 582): 256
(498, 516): 268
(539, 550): 268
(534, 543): 265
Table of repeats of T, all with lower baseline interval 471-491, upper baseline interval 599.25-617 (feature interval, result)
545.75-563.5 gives -1.3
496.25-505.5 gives -0.9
